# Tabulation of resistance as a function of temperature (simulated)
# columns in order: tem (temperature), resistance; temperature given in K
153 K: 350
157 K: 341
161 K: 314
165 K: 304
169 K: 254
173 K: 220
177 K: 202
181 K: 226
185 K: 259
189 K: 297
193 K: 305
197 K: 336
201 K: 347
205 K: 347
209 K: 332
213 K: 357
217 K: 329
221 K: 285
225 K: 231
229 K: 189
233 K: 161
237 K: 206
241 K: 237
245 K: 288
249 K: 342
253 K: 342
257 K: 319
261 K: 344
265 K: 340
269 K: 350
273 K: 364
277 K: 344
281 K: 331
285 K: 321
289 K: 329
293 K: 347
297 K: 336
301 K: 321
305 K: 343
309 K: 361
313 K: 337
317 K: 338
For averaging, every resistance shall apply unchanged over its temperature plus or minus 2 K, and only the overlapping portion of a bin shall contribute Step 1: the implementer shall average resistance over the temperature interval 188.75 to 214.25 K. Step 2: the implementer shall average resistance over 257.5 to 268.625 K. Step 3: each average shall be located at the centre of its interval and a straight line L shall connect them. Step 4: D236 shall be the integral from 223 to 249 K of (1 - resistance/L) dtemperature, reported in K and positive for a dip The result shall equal 8.4 K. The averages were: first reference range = 333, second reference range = 340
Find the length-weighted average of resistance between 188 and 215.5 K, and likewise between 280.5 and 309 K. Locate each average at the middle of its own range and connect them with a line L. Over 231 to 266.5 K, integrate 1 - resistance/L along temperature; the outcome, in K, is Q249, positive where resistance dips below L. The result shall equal 5.10 K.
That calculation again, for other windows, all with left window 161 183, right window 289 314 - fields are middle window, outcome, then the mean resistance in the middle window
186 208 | -4.78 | 324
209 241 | 3.22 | 255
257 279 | -2.06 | 346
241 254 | -0.32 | 309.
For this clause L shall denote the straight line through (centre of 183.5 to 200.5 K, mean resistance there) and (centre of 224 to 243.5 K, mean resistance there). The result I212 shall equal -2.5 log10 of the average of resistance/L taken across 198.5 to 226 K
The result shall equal -0.244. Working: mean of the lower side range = 305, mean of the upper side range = 206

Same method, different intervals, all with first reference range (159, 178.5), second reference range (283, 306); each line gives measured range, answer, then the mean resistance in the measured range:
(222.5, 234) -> 0.42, 200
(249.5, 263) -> -0.09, 336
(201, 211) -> -0.21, 341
